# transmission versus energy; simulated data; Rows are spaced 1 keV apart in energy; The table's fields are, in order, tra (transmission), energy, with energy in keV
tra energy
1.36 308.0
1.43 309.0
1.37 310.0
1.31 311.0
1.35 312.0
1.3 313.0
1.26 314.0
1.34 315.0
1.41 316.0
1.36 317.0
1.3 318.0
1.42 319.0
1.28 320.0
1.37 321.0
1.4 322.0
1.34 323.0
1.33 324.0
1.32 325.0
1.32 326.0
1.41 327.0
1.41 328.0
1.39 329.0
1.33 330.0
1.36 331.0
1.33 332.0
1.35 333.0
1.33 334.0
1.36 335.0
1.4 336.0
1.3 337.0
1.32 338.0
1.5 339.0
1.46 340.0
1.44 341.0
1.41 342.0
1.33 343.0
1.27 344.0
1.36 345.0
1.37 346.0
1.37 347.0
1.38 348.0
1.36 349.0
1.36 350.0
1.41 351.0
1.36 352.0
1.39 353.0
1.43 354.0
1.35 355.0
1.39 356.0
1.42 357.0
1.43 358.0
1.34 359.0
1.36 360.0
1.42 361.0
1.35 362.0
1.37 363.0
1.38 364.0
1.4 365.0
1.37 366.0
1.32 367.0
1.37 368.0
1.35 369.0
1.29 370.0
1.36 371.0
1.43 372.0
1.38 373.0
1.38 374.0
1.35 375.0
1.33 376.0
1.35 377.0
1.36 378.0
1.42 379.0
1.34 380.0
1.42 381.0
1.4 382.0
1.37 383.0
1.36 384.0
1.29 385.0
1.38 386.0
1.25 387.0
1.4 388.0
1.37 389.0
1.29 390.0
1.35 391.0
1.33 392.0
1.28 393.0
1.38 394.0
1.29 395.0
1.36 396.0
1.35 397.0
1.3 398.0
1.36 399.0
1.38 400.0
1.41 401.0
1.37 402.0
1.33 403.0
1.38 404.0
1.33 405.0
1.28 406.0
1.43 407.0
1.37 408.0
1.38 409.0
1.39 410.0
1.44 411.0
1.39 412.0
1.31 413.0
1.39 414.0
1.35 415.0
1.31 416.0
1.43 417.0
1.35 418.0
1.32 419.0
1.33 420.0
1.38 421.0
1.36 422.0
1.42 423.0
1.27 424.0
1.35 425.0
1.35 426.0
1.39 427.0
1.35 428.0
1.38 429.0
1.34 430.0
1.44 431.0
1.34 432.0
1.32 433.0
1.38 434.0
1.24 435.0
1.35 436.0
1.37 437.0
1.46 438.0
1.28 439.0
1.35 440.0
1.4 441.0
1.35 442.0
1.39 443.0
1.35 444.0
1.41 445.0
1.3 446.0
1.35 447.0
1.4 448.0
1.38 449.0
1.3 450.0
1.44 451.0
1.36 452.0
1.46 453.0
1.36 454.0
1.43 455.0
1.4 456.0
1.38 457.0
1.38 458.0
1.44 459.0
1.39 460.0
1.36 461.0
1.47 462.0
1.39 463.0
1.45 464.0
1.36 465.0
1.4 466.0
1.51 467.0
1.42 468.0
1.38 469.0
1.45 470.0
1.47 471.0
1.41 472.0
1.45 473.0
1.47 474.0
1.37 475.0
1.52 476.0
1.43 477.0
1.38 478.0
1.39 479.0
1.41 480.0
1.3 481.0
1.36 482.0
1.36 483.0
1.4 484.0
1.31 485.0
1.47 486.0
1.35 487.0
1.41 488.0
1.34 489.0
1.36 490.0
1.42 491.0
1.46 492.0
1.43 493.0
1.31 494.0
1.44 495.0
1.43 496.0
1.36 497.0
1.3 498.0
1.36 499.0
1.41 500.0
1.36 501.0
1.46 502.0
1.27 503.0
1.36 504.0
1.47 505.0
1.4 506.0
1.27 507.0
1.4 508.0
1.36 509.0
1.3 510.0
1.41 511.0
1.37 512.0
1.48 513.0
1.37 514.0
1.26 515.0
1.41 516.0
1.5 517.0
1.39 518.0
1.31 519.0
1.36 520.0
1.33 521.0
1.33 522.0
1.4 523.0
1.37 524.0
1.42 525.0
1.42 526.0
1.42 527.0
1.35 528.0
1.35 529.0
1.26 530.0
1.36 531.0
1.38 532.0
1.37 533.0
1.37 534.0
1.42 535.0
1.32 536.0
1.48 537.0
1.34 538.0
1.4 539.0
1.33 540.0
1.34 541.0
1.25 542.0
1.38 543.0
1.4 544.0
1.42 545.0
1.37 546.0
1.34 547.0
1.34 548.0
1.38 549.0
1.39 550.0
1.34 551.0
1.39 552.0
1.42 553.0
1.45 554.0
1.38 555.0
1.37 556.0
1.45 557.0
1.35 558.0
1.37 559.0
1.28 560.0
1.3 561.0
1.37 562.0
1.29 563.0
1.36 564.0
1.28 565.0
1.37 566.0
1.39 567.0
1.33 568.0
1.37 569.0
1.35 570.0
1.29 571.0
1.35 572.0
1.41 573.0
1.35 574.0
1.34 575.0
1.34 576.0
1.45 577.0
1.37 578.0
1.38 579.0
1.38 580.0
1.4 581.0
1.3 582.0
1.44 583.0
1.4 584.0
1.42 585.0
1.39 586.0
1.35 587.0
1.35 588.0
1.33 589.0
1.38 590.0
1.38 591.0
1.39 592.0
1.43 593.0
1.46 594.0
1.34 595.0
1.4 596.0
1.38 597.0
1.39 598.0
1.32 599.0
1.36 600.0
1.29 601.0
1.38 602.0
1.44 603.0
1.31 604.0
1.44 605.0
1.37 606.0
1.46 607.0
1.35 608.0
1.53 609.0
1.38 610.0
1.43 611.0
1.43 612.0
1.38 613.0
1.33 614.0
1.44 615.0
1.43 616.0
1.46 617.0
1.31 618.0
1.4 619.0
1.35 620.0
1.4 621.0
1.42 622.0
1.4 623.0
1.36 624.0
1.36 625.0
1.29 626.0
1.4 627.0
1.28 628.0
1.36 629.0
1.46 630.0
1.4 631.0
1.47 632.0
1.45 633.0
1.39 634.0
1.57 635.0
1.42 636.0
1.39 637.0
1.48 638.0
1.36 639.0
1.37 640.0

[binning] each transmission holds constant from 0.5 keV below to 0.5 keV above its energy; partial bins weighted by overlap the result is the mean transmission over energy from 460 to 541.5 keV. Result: 1.39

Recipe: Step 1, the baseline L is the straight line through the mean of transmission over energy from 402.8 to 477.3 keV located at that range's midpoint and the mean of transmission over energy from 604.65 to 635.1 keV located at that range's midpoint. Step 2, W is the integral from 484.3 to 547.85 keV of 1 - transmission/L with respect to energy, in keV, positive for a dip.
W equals 0.7 keV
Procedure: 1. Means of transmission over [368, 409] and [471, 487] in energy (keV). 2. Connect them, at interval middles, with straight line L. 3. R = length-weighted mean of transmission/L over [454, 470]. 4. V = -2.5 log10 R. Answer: -0.01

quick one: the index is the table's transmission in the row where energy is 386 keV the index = 1.38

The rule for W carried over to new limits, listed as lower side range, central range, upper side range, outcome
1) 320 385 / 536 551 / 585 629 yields 0.1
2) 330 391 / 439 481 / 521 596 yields -1.0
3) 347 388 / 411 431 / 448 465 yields 0.4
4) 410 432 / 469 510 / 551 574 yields -0.9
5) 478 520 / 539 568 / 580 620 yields 0.5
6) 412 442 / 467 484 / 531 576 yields -0.7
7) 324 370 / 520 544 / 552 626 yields 0.2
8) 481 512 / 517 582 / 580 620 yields 0.8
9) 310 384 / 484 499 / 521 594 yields -0.2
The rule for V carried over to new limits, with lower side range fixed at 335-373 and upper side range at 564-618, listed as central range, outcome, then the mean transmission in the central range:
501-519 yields 0.00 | 1.38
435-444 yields 0.01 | 1.36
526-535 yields 0.01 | 1.36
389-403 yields 0.03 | 1.34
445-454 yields 0.00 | 1.38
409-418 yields 0.00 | 1.38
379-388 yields 0.01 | 1.36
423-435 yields 0.02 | 1.35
